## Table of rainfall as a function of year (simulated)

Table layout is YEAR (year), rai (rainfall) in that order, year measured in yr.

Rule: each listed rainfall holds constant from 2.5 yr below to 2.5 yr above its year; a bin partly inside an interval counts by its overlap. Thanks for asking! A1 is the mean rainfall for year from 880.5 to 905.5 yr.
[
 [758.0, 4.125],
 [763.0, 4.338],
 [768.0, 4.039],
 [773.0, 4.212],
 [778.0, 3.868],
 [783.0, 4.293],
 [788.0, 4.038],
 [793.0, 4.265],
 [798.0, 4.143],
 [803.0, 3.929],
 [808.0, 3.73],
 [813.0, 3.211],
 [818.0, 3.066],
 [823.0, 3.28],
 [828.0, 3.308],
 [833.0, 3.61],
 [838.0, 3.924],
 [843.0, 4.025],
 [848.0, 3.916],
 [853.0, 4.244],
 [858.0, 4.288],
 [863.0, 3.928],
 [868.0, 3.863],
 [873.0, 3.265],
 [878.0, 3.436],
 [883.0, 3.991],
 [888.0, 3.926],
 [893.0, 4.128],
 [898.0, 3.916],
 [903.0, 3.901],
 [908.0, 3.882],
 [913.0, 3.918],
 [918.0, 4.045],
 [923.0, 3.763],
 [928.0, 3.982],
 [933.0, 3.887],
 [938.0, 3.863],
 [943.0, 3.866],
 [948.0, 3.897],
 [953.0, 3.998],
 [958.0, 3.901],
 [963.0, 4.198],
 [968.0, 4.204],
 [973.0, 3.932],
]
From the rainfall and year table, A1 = 3.97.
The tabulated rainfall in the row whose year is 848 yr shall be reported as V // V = 3.916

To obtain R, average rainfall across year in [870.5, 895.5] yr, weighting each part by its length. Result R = 3.75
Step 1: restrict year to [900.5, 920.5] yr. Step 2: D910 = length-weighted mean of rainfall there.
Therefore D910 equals 3.94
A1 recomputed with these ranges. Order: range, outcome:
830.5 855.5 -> 3.94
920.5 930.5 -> 3.87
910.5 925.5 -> 3.91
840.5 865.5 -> 4.08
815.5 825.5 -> 3.17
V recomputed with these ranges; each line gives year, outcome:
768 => 4.039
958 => 3.901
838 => 3.924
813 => 3.211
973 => 3.932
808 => 3.73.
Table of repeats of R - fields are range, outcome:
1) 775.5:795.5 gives 4.12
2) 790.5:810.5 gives 4.02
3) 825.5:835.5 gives 3.46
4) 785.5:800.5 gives 4.15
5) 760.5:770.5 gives 4.19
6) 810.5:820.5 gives 3.14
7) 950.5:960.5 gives 3.95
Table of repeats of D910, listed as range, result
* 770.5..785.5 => 4.12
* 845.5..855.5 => 4.08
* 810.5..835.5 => 3.29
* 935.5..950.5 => 3.88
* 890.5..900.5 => 4.02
